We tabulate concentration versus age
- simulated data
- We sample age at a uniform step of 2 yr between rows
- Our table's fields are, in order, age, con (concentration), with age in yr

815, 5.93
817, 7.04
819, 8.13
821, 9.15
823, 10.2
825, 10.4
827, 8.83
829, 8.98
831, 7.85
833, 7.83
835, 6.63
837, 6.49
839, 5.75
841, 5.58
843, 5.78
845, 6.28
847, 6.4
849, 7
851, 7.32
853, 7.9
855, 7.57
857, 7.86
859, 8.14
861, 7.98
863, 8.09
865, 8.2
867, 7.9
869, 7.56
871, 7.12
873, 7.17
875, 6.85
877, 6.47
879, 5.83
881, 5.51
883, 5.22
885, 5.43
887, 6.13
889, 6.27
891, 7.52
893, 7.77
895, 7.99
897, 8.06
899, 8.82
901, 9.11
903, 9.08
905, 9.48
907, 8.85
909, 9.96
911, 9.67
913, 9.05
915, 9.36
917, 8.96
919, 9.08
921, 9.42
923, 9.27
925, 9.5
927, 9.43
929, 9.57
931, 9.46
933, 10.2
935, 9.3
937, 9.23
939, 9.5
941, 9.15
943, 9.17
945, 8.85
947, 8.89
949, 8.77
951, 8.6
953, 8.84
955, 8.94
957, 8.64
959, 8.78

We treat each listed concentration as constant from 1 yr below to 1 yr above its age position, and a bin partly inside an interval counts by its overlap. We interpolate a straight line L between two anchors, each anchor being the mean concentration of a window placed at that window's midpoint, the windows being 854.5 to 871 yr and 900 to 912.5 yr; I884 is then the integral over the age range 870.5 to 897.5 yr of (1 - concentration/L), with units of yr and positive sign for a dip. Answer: 6.17 yr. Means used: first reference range 7.87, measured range 6.63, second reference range 9.35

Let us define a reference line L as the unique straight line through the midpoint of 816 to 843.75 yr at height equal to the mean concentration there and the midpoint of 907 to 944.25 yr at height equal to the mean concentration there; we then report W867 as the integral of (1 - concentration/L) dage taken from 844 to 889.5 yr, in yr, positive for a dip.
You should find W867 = 7.6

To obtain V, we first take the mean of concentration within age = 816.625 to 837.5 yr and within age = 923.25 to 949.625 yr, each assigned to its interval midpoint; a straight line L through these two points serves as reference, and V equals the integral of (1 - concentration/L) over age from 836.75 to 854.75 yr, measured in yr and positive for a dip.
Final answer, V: 4.24 yr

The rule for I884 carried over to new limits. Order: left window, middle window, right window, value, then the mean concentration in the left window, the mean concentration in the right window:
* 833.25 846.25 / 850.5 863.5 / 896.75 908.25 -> -1.7 yr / 6.19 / 8.98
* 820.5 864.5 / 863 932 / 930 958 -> 3.0 yr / 7.63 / 9.11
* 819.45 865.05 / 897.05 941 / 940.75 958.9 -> -4.1 yr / 7.66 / 8.86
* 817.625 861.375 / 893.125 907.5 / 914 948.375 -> 0.1 yr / 7.63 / 9.31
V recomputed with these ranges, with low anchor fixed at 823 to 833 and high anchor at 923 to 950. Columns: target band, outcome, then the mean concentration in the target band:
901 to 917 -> -0.1 yr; 9.31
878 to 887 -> 3.5 yr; 5.57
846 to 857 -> 2.2 yr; 7.29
